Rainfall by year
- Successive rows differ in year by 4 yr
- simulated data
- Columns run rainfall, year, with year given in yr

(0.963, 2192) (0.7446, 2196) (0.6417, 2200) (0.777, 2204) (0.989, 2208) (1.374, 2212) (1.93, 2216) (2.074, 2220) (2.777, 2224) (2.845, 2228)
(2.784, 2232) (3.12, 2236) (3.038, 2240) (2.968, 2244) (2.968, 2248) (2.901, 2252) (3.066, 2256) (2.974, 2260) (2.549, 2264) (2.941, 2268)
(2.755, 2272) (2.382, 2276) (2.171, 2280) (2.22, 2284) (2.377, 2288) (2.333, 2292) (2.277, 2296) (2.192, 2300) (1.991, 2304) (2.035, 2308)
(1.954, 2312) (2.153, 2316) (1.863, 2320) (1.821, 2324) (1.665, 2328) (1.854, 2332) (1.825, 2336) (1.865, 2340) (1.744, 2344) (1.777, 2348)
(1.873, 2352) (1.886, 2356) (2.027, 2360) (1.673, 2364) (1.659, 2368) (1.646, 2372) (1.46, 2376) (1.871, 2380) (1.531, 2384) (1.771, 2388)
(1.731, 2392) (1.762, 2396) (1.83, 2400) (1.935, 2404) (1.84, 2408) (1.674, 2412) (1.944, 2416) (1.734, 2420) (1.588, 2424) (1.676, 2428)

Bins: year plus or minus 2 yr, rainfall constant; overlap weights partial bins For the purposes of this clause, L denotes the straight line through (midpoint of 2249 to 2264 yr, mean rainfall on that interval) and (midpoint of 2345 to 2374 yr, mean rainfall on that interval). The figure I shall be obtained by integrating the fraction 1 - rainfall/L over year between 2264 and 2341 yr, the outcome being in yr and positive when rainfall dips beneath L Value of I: 8.5 yr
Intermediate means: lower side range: 2.92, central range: 2.15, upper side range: 1.79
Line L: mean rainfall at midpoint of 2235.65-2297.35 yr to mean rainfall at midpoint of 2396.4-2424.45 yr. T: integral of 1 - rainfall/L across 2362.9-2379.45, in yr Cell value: 3.3 yr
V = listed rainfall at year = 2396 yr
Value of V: 1.762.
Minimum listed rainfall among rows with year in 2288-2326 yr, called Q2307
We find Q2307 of 1.821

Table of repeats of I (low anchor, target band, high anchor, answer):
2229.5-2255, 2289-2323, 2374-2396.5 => 4.2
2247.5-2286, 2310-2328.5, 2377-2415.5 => 3.2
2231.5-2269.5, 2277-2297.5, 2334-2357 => 1.8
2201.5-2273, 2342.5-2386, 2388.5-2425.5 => 4.9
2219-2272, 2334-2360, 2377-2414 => 3.3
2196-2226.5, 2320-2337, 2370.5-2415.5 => -1.5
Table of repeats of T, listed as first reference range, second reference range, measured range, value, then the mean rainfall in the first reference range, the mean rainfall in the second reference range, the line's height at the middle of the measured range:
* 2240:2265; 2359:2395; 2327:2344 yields 2.45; 2.93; 1.7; 2.11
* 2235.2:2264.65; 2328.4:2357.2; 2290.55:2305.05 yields 1.02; 2.96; 1.82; 2.37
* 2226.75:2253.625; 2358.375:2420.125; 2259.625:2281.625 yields 0.80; 2.95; 1.75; 2.71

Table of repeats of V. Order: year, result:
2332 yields 1.854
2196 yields 0.7446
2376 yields 1.46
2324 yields 1.821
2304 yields 1.991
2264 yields 2.549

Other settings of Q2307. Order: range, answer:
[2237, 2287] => 2.171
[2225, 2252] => 2.784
